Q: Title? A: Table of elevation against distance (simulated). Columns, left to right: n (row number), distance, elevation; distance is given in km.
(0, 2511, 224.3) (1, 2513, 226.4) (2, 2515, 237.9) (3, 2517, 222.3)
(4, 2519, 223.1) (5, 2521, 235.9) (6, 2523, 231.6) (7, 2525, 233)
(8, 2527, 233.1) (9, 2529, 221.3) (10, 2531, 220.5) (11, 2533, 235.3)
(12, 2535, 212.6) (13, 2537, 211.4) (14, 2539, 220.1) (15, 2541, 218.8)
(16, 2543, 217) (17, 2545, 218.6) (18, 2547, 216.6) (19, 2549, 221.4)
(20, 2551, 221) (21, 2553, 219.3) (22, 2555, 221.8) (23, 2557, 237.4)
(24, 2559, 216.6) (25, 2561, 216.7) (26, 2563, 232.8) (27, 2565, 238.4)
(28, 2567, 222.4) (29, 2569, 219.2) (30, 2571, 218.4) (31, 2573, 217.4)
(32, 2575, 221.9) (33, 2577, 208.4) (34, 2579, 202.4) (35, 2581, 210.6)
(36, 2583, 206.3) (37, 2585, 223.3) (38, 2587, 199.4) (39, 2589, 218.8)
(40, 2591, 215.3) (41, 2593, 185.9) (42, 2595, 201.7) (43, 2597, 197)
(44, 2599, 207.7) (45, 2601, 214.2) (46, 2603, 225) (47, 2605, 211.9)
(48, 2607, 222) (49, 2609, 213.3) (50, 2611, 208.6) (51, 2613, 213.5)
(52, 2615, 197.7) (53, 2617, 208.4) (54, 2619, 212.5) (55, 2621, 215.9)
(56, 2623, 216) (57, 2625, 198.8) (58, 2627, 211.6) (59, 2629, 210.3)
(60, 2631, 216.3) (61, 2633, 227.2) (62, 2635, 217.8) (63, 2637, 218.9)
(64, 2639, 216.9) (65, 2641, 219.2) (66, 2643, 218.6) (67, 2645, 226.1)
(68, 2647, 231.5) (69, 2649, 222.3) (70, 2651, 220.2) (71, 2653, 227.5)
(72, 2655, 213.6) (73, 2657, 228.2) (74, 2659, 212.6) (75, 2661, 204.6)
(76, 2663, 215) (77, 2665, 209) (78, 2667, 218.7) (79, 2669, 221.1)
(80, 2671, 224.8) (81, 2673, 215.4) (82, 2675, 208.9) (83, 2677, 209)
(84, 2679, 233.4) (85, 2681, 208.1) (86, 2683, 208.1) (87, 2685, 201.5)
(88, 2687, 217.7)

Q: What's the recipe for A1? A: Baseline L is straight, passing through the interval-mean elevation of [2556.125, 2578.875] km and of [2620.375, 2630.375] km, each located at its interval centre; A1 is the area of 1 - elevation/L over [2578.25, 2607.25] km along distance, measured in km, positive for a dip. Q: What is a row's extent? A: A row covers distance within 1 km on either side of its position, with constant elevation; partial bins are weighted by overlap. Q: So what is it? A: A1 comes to 1.0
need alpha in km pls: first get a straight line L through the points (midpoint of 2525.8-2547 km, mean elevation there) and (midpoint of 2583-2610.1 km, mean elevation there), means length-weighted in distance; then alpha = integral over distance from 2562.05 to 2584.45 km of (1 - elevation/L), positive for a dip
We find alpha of -0.4 km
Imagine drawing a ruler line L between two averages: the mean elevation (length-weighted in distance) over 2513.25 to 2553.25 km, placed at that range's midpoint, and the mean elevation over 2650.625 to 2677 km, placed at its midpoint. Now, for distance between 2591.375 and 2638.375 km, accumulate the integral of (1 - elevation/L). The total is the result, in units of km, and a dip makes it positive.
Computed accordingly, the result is 1.7 km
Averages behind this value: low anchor 224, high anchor 217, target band 211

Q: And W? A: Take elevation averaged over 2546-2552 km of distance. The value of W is 220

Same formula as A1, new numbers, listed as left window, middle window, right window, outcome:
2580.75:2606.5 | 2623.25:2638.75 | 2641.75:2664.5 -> 0.1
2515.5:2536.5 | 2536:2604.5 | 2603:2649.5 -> 1.8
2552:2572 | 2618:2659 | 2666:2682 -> 0.2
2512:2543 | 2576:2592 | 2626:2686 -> 0.8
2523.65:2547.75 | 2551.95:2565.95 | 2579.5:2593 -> -0.6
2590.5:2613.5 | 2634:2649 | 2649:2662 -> -0.4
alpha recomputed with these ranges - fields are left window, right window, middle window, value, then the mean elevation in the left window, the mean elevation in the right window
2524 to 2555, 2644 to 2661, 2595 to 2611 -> 0.7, 221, 222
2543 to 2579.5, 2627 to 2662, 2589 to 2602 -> 0.9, 221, 219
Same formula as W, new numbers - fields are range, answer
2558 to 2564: 222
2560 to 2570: 226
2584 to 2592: 214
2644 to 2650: 227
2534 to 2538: 212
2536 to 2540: 216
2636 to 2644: 218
